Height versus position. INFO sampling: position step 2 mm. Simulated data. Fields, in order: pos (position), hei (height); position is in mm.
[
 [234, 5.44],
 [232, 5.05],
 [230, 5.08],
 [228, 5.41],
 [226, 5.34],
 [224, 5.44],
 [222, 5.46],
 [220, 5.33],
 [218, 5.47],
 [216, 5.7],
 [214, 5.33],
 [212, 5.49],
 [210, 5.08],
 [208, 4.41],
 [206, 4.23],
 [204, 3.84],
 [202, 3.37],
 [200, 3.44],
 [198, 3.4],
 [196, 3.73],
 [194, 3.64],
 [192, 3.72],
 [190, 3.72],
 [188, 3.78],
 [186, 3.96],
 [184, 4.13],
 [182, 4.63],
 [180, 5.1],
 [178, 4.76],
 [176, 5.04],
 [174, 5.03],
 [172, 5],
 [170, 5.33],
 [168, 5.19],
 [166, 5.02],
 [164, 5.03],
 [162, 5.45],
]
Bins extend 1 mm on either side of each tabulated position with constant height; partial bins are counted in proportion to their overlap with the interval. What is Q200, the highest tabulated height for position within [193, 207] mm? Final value 4.23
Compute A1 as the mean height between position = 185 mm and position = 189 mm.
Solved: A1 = 3.87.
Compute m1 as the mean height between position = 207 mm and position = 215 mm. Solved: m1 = 5.08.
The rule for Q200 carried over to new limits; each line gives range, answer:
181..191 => 4.63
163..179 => 5.33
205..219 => 5.7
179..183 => 5.1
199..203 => 3.44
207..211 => 5.08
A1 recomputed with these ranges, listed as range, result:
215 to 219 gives 5.58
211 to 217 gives 5.51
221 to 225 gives 5.45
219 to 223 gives 5.39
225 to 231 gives 5.28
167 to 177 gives 5.12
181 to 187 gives 4.24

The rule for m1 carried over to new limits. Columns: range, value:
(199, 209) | 3.86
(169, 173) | 5.17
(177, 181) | 4.93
